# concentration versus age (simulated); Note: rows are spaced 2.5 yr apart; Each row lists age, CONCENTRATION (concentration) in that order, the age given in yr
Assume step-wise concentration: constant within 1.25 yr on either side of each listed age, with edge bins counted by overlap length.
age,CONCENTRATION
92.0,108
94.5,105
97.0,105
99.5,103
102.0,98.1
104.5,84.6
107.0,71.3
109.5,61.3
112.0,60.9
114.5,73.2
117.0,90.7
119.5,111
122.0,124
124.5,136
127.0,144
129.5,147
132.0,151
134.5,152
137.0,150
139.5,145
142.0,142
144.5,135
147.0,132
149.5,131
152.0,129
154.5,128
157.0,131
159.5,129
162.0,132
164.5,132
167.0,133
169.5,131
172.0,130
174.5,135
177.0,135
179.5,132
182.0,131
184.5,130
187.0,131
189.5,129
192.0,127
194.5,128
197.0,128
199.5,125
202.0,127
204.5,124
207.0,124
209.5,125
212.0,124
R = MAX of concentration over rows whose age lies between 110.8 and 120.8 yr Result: 111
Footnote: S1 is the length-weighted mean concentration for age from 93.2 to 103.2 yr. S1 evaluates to 103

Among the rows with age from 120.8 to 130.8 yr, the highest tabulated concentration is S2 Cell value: 147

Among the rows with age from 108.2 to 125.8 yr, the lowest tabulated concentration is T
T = 60.9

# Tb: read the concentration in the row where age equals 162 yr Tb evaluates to 132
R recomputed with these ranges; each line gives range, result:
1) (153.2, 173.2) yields 133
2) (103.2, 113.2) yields 84.6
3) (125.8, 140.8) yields 152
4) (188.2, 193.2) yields 129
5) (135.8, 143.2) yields 150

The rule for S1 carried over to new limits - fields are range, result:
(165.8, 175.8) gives 132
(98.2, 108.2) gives 89.4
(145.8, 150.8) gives 131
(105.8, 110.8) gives 66.2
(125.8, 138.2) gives 149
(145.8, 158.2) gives 130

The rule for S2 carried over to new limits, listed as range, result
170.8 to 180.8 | 135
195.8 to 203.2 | 128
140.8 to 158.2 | 142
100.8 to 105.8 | 98.1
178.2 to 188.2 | 132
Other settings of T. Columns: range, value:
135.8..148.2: 132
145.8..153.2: 129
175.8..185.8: 130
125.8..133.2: 144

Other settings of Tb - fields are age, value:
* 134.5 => 152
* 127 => 144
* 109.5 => 61.3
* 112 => 60.9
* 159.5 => 129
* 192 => 127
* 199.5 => 125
